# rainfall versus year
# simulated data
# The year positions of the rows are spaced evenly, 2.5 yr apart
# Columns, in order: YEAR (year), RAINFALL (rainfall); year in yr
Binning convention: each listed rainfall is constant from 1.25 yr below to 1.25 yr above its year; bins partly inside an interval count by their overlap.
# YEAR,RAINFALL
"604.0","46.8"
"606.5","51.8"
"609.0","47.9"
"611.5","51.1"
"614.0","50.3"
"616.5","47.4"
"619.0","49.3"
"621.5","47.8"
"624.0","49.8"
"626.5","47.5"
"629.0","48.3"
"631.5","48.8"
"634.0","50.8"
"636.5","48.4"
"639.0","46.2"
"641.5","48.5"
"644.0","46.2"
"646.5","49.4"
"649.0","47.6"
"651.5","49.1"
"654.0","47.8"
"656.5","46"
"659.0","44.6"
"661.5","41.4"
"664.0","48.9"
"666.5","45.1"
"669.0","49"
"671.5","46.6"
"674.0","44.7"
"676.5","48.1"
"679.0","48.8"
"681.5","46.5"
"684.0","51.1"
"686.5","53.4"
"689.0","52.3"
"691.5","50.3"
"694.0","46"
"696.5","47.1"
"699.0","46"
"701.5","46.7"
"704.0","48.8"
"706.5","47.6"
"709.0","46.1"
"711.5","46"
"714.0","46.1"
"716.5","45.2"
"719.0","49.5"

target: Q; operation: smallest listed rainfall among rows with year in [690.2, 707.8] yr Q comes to 46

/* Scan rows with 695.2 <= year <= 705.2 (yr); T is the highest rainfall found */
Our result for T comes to 48.8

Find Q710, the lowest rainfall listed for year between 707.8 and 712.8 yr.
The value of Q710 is 46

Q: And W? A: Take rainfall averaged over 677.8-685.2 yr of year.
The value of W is 48.8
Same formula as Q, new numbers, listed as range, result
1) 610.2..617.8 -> 47.4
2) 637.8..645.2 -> 46.2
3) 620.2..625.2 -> 47.8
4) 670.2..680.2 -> 44.7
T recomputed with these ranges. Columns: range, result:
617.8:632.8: 49.8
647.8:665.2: 49.1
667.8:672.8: 49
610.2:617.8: 51.1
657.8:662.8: 44.6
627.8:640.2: 50.8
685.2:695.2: 53.4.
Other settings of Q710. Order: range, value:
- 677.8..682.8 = 46.5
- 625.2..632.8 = 47.5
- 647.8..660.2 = 44.6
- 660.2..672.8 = 41.4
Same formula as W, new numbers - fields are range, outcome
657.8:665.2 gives 44.9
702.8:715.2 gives 46.9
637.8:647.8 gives 47.6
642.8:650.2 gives 47.7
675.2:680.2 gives 48.4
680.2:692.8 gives 50.7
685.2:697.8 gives 49.8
